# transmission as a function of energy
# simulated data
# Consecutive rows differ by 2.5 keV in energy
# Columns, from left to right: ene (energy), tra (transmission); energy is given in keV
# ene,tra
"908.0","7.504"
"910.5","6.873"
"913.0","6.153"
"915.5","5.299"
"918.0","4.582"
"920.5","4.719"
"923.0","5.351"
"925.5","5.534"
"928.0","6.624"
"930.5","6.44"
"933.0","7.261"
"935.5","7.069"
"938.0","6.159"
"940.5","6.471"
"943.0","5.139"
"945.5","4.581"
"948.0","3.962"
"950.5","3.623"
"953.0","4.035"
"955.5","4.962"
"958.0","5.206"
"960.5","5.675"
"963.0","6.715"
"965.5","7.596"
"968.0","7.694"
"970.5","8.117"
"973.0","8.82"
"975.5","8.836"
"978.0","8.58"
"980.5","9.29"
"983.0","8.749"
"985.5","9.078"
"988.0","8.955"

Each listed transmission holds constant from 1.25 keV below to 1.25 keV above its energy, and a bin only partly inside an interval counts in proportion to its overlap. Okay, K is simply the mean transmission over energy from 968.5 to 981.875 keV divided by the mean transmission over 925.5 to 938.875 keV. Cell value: 1.3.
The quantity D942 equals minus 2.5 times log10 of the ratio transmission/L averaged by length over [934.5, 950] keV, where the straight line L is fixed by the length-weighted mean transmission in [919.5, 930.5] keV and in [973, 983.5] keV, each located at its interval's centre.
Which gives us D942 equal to 0.22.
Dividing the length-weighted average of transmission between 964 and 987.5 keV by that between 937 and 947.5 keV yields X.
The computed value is 1.6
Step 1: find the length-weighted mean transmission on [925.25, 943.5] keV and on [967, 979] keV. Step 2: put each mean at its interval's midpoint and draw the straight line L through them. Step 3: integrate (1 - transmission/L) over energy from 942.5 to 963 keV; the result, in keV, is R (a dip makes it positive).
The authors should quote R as 7.3 keV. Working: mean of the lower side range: 6.43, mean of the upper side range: 8.42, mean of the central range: 4.76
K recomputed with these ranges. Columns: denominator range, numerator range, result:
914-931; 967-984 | 1.57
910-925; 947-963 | 0.88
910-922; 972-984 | 1.63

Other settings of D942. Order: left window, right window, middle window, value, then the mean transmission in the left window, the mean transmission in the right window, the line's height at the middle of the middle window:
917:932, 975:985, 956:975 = 0.14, 5.59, 8.88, 8.02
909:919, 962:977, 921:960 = 0.23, 5.8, 7.99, 6.85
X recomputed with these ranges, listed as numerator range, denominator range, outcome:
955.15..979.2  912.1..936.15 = 1.24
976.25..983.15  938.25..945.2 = 1.56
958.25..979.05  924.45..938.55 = 1.16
